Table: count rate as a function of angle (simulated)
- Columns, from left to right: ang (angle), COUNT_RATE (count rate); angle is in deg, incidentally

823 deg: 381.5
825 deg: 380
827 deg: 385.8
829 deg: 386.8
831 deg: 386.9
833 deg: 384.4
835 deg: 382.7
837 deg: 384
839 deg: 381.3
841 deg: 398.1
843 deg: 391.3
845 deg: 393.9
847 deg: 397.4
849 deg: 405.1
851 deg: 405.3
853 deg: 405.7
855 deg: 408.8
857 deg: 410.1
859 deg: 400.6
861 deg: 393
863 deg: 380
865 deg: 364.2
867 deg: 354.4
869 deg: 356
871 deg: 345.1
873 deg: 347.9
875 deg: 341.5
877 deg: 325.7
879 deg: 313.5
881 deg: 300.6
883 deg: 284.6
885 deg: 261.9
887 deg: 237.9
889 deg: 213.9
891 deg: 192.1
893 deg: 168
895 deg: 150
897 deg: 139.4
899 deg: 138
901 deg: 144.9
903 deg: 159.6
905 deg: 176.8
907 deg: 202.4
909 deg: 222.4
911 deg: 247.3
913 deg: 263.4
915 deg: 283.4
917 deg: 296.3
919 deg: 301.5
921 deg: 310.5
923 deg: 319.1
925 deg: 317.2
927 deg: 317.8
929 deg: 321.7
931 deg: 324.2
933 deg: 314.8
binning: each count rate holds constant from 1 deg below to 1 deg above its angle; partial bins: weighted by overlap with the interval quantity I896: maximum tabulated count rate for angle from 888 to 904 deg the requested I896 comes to 213.9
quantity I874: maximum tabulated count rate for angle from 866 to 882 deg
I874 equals 356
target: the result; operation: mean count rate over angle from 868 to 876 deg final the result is 348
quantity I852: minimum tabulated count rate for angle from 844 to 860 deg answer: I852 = 393.9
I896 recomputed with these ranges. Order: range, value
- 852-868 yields 410.1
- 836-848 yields 398.1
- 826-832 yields 386.9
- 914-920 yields 301.5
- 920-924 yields 319.1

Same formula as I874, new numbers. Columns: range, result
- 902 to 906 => 176.8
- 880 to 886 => 300.6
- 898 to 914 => 263.4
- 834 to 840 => 384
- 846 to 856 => 408.8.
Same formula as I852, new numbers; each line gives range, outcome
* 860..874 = 345.1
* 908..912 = 222.4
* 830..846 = 381.3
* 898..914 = 138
